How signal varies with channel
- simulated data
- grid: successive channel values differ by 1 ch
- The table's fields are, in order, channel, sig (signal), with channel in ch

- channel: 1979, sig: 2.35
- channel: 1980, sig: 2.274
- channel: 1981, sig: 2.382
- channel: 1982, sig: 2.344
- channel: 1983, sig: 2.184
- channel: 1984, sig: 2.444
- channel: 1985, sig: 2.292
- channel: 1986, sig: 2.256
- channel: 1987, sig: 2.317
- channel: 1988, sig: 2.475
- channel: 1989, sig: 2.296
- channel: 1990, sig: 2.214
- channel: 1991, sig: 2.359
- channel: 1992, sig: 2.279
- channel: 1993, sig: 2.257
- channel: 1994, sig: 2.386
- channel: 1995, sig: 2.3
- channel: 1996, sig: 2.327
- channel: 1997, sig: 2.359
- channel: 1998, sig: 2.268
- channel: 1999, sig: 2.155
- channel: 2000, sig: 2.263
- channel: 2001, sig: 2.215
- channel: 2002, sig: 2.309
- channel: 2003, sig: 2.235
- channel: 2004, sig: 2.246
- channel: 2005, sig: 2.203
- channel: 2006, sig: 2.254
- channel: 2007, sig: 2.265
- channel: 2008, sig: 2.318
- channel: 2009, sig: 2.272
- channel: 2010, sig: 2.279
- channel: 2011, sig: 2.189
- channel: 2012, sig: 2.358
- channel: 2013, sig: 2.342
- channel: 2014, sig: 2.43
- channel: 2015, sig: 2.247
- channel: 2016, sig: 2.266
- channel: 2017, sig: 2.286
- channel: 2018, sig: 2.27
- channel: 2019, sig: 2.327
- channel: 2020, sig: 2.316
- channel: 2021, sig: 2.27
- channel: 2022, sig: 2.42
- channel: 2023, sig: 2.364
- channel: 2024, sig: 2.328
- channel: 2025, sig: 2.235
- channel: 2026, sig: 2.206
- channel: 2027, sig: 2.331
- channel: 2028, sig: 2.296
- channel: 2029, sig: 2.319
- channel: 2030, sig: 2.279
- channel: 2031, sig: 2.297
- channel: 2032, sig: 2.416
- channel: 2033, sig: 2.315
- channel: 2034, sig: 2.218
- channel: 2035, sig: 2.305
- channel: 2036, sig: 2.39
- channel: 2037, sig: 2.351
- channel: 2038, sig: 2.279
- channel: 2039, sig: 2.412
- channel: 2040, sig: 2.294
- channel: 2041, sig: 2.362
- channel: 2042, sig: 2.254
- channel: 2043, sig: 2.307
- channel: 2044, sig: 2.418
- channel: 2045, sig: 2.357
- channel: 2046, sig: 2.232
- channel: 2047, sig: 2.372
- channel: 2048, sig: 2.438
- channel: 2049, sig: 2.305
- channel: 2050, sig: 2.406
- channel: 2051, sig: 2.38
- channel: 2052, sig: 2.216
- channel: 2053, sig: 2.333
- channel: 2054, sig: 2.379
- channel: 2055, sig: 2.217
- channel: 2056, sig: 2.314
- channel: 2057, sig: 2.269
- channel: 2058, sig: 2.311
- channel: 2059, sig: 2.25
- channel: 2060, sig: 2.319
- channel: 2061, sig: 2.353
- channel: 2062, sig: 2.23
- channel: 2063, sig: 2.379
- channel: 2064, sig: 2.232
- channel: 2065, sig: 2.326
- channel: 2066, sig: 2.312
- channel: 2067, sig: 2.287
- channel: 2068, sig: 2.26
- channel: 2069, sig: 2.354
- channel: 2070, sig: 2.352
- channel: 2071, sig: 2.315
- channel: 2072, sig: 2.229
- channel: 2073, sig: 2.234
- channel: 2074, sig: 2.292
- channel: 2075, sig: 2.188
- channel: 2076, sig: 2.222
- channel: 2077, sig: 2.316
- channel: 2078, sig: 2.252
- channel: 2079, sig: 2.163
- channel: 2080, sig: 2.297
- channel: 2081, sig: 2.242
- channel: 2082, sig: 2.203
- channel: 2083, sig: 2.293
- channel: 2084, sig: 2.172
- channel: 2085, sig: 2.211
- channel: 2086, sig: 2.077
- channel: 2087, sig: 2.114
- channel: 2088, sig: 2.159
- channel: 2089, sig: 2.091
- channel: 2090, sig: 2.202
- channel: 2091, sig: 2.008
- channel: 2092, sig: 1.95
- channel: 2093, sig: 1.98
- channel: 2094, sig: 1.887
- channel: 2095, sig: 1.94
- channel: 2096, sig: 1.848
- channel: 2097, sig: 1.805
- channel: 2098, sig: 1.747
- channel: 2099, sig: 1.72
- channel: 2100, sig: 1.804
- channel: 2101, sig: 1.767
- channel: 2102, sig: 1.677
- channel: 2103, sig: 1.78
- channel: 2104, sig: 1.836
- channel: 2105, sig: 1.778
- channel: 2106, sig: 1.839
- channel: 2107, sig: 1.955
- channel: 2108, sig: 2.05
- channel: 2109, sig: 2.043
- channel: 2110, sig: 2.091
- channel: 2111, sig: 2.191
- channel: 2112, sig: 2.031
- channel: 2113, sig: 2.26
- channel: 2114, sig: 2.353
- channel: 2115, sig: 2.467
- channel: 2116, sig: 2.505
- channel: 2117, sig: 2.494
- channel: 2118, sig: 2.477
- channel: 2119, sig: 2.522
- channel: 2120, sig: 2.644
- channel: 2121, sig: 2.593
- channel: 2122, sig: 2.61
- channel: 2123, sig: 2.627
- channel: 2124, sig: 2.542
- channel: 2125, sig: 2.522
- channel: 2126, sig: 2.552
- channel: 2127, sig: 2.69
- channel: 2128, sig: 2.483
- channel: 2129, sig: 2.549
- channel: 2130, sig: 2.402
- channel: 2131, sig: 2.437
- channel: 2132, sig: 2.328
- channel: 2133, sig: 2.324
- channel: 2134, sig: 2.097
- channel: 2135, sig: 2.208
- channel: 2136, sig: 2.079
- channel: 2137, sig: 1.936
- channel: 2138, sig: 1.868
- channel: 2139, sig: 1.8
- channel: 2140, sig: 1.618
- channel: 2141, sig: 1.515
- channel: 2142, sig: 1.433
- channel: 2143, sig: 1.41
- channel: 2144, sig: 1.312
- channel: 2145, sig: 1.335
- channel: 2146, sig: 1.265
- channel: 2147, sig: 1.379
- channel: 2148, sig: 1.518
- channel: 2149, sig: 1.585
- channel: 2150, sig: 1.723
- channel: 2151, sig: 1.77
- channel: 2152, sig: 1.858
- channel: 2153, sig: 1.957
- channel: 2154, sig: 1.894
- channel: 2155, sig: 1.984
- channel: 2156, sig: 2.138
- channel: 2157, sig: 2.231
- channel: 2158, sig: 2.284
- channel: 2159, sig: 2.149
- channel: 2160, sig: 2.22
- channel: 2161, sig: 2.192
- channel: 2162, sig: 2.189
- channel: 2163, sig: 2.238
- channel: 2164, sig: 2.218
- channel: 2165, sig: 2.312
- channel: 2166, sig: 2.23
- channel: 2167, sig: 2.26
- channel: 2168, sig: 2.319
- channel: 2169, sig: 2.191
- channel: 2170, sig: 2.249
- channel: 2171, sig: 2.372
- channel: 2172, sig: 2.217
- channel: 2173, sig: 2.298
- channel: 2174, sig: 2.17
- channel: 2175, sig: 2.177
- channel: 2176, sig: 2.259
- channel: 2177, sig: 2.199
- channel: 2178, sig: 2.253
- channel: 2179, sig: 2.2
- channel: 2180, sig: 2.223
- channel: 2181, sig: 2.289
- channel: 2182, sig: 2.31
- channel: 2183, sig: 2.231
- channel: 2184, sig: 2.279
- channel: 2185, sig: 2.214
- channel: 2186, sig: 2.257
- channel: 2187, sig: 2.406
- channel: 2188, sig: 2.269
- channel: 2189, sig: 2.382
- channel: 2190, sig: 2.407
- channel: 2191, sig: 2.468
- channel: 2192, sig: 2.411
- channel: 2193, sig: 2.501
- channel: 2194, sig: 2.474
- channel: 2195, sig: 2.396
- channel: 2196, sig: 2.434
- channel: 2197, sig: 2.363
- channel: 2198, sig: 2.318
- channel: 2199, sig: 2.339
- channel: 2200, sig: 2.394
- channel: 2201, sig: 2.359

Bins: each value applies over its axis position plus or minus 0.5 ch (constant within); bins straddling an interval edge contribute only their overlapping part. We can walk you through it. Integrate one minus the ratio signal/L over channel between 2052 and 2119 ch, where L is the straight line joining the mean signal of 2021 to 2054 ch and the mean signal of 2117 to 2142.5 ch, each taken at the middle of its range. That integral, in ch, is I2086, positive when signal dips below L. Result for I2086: 4.3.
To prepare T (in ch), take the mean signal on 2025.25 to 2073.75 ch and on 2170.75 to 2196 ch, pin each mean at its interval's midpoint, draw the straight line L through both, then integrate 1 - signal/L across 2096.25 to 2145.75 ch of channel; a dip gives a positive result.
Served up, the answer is 4.5 ch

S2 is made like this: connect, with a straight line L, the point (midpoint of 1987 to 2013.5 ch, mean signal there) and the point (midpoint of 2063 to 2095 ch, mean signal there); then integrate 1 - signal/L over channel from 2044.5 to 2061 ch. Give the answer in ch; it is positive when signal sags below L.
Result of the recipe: -0.7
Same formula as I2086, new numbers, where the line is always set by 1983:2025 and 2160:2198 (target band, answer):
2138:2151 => 4.4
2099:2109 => 2.0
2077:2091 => 0.6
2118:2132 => -1.5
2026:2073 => -0.4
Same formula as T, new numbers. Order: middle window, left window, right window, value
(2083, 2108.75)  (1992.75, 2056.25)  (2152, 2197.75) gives 3.8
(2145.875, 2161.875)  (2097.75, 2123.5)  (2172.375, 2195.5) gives 2.4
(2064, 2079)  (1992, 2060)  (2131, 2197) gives -0.3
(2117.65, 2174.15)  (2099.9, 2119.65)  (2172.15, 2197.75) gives 2.4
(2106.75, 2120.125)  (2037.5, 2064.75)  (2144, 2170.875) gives -1.1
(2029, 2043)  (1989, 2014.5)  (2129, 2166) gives -0.8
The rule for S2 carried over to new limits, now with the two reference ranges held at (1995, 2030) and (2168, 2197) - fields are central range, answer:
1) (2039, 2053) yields -0.3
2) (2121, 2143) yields 0.9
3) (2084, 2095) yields 1.1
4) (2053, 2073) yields 0.0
